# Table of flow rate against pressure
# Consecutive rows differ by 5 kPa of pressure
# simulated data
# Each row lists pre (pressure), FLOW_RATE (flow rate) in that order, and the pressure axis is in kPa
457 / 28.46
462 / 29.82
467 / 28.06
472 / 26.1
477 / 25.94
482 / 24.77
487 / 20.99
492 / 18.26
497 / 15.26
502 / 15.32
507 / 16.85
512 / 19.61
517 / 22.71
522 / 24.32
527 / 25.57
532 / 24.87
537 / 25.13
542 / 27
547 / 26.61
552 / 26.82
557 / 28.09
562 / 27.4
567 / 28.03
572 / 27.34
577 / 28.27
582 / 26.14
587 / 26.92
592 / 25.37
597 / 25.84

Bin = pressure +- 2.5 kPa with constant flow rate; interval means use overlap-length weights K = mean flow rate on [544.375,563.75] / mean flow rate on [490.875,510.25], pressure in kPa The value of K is 1.66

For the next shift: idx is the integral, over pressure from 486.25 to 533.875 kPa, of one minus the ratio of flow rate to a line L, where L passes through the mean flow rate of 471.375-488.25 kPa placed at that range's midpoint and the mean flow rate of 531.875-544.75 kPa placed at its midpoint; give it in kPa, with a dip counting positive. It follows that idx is 9.3 kPa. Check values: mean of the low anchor 24.5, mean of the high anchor 25.8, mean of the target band 20.3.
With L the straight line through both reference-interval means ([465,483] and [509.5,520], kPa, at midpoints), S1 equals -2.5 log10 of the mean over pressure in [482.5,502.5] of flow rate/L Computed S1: 0.29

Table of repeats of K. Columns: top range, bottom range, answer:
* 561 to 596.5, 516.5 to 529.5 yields 1.10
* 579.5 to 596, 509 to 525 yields 1.18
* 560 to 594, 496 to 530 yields 1.34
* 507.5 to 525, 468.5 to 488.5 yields 0.87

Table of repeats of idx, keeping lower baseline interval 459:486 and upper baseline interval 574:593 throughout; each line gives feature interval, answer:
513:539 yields 2.4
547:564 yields -0.4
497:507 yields 4.1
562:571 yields -0.3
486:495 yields 2.5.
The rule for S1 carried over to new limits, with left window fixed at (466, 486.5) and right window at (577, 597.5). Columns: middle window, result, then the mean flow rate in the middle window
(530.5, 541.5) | 0.026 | 25.4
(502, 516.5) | 0.371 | 18.3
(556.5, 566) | -0.062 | 27.7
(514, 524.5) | 0.113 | 23.3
